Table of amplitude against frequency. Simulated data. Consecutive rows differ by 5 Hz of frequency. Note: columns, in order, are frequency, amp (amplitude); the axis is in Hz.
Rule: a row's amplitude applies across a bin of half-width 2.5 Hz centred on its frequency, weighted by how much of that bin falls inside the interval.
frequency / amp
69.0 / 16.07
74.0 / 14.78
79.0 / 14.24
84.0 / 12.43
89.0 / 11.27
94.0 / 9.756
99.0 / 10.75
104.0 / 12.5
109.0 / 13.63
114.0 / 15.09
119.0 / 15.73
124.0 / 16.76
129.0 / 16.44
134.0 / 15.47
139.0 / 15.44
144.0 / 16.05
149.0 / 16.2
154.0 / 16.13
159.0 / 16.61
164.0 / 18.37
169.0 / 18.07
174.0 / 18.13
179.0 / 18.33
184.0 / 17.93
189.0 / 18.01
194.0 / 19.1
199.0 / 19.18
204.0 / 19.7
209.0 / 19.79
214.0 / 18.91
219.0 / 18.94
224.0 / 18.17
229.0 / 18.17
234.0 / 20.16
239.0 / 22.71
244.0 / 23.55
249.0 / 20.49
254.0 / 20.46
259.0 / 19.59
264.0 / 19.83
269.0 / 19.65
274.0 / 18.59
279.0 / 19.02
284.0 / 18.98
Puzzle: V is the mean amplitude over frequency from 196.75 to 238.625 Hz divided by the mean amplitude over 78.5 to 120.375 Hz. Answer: 1.5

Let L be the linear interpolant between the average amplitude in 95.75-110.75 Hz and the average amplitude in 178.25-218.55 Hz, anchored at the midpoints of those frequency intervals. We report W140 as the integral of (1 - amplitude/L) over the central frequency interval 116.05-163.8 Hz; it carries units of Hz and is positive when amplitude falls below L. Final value -5.0 Hz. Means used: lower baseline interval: 12.1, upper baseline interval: 18.9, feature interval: 16.2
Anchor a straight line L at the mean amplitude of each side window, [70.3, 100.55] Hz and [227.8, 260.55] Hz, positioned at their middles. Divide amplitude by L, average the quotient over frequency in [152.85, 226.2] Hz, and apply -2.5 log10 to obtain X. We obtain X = -0.03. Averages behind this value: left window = 12.4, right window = 20.9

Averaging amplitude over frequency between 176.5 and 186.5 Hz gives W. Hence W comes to 18.1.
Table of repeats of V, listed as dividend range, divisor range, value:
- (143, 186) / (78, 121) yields 1.36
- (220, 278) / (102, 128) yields 1.35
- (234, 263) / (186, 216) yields 1.11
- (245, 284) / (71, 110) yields 1.59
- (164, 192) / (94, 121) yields 1.38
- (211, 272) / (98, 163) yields 1.31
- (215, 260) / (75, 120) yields 1.58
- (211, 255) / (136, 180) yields 1.19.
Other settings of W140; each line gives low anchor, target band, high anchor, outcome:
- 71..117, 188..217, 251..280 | -3.56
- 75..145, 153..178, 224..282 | -1.92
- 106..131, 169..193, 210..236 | -0.89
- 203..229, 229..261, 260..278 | -2.96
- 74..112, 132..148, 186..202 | -0.41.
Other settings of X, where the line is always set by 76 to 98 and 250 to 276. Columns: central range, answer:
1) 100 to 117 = -0.05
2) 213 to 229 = -0.04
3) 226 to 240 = -0.09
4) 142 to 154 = -0.11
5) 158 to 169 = -0.16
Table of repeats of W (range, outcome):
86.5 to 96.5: 10.5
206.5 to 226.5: 19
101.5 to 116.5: 13.7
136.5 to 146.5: 15.7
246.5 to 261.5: 20.2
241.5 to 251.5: 22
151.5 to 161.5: 16.4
